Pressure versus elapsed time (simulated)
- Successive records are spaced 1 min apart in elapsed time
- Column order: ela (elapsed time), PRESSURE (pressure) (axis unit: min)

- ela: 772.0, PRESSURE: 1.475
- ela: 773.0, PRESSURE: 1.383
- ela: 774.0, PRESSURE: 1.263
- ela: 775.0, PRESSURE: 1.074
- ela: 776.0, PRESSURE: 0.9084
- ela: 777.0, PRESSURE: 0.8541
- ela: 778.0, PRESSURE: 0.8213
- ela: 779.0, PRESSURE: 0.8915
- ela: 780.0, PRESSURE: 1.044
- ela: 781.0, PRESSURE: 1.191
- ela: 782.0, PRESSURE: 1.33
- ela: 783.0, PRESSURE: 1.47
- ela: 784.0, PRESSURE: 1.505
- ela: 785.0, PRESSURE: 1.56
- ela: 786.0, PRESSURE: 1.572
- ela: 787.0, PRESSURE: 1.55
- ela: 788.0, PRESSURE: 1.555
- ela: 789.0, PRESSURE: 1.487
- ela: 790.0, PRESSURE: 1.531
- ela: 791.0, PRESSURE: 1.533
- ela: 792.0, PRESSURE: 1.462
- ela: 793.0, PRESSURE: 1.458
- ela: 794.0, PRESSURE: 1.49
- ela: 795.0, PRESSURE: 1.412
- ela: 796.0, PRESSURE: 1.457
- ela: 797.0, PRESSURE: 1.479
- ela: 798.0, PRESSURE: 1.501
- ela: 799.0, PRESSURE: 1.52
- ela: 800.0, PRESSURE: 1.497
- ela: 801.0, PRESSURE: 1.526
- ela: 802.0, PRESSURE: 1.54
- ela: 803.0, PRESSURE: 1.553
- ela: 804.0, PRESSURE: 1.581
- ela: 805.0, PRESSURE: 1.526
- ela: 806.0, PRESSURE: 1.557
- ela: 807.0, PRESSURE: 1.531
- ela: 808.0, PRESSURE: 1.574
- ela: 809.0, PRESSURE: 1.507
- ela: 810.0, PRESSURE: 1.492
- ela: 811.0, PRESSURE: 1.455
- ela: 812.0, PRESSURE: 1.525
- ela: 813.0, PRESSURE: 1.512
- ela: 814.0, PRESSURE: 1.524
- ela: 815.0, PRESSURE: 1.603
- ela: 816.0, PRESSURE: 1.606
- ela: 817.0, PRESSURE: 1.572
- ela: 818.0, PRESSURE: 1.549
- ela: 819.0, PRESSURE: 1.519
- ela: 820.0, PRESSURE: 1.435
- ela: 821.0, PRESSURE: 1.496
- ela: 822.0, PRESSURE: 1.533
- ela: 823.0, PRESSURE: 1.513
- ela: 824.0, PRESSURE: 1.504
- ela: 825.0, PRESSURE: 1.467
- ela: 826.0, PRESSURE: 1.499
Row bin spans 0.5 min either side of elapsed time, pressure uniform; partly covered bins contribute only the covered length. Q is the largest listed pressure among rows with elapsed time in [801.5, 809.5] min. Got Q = 1.581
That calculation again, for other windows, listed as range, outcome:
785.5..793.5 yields 1.572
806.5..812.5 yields 1.574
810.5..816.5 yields 1.606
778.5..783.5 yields 1.47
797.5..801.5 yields 1.526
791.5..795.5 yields 1.49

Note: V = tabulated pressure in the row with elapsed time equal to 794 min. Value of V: 1.49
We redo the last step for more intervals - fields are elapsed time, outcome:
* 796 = 1.457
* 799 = 1.52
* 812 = 1.525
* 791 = 1.533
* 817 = 1.572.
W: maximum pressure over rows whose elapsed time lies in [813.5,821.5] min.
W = 1.606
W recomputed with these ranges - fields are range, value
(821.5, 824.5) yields 1.533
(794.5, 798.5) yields 1.501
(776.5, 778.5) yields 0.8541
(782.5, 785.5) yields 1.56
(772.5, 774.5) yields 1.383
